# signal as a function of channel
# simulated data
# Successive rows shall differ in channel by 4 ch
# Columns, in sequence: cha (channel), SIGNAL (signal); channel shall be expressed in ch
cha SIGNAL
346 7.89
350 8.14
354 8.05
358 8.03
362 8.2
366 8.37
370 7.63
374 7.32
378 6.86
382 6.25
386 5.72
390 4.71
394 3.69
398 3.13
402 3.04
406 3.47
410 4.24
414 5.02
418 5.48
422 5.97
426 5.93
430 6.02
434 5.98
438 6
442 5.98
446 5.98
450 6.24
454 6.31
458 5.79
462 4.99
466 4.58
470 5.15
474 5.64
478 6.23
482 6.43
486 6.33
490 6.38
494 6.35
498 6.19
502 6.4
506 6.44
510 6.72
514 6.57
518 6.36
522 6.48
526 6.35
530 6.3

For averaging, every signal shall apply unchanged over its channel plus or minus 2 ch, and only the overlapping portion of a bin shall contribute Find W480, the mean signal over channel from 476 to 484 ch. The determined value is 6.33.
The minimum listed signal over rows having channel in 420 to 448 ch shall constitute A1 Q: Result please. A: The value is 5.93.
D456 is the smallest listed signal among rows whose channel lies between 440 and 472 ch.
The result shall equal 4.58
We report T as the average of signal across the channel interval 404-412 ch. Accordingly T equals 3.86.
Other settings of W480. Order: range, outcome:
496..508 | 6.34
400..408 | 3.25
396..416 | 3.78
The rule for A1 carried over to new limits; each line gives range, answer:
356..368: 8.03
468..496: 5.15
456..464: 4.99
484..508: 6.19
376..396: 3.69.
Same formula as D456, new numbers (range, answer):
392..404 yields 3.04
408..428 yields 4.24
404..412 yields 3.47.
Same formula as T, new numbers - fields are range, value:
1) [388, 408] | 3.61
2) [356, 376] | 7.91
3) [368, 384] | 7.01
